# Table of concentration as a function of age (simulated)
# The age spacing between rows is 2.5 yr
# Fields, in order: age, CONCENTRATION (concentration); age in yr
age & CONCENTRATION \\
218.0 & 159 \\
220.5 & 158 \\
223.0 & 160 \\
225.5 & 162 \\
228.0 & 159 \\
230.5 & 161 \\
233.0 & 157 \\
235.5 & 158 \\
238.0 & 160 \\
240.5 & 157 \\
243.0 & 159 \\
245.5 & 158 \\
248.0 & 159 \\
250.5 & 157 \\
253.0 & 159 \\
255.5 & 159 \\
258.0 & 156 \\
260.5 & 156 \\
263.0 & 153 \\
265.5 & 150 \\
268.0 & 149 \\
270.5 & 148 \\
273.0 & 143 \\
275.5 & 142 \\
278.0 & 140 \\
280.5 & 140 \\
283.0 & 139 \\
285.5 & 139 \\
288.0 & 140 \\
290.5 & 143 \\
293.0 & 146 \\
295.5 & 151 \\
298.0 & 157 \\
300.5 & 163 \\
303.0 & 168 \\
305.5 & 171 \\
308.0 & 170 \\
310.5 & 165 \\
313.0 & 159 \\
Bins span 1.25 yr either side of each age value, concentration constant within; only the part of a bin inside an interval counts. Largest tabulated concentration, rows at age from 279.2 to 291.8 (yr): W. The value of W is 143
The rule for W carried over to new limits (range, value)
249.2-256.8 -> 159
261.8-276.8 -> 153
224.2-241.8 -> 162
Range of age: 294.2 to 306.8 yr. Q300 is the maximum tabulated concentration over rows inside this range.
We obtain 171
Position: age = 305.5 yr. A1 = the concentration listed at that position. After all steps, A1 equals 171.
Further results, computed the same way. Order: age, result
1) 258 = 156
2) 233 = 157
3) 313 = 159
